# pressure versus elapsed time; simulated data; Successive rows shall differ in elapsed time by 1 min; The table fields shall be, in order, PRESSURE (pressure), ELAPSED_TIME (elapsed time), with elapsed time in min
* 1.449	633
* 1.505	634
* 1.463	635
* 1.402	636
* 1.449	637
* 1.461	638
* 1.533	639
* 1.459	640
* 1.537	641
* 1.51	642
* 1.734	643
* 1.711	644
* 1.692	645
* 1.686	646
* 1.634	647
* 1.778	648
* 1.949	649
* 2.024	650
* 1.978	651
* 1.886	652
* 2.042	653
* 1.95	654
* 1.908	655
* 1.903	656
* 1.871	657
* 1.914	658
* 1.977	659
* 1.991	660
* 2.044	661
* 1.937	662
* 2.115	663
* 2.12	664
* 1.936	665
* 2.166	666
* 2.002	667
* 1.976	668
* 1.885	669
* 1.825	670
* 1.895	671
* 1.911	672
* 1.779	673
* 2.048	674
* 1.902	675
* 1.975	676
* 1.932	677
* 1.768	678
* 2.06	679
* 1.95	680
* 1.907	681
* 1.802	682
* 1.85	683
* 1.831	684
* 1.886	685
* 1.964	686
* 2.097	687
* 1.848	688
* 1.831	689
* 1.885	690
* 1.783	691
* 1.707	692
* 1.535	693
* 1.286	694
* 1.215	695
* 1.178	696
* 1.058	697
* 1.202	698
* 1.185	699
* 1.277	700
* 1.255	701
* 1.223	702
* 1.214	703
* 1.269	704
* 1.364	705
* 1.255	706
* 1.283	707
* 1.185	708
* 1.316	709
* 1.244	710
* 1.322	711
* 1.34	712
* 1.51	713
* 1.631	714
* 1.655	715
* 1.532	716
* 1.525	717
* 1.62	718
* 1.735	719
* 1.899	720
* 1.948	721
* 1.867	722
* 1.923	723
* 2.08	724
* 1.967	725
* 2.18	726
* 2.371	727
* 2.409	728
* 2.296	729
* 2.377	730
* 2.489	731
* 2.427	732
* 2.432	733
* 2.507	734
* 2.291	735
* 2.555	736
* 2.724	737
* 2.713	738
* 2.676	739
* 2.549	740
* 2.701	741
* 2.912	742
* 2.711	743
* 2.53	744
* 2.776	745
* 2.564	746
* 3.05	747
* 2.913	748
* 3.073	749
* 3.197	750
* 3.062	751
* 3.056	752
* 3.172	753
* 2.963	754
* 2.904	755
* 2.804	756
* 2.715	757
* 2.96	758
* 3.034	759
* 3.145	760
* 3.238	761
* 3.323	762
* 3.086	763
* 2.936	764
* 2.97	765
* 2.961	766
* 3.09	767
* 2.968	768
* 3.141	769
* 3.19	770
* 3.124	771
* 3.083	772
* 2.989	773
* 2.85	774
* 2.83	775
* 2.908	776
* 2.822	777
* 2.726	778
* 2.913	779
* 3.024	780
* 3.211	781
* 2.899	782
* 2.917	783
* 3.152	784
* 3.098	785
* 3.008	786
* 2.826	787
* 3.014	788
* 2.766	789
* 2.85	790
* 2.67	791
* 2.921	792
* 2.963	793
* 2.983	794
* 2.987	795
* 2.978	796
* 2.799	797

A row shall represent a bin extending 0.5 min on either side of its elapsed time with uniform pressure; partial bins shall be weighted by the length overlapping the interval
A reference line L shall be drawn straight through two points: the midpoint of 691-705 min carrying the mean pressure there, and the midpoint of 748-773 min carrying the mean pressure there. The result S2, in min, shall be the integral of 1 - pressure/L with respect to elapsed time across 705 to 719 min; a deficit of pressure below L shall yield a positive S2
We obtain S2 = 2.2 min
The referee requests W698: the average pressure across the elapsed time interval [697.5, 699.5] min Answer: 1.19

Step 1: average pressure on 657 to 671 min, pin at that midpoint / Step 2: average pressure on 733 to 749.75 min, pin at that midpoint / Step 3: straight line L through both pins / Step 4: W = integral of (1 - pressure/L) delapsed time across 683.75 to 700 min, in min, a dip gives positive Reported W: 4.8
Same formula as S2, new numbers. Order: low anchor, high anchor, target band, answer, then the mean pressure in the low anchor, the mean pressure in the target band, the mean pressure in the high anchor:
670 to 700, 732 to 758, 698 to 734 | 9.3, 1.73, 1.71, 2.78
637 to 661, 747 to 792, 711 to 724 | 4.2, 1.79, 1.68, 2.99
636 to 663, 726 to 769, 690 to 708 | 7.6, 1.79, 1.32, 2.8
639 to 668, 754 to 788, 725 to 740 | 1.0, 1.87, 2.45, 3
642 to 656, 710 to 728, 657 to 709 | 2.7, 1.83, 1.71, 1.77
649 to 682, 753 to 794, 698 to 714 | 7.2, 1.95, 1.29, 2.98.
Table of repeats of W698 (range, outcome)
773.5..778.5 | 2.83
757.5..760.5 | 3.05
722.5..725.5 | 1.99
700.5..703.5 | 1.23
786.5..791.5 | 2.83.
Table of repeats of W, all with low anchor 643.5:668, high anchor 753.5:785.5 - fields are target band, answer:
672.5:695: 3.6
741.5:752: -0.4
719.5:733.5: 2.2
